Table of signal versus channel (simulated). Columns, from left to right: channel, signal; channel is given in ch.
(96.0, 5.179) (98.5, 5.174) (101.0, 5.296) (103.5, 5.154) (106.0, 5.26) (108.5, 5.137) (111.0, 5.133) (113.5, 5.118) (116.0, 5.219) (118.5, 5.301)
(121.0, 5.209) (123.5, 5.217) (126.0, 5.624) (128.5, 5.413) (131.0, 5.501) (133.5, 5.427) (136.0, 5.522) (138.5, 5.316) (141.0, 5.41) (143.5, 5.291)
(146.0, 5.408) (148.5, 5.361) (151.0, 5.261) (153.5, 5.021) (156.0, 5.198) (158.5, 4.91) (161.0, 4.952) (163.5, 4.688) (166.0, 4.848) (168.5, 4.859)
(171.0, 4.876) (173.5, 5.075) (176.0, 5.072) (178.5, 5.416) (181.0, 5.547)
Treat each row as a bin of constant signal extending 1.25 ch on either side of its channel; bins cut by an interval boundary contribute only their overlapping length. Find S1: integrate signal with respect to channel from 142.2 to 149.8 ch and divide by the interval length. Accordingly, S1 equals 5.35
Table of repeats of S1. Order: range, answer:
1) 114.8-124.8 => 5.24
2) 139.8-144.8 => 5.35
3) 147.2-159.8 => 5.15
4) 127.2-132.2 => 5.46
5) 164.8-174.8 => 4.92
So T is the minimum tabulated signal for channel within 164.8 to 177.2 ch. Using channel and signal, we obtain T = 4.848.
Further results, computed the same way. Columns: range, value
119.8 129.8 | 5.209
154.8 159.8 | 4.91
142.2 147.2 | 5.291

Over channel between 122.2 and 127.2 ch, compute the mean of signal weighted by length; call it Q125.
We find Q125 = 5.42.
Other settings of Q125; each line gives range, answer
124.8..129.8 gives 5.52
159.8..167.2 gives 4.83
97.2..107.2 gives 5.22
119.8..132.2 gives 5.39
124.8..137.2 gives 5.5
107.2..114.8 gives 5.13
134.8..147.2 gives 5.39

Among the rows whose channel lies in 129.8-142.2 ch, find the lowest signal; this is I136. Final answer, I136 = 5.316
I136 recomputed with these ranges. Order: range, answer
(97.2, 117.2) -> 5.118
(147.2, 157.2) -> 5.021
